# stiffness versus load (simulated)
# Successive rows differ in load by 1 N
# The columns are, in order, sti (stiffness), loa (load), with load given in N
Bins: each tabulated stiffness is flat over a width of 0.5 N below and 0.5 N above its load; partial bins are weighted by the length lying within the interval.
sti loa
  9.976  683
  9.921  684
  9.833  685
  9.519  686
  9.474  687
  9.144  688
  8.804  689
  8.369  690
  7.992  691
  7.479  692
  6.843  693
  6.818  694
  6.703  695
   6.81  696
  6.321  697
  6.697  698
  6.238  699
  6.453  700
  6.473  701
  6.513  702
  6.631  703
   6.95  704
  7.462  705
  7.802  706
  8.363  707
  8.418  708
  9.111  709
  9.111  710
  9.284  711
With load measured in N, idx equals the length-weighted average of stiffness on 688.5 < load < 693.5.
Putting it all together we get 7.9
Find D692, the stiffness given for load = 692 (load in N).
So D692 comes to 7.479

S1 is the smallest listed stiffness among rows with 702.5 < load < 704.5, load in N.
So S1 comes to 6.631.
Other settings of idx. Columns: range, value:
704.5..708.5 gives 8.01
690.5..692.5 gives 7.74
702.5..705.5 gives 7.01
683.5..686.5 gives 9.76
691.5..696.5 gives 6.93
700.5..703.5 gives 6.54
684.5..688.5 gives 9.49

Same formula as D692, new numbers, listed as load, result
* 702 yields 6.513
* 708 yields 8.418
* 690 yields 8.369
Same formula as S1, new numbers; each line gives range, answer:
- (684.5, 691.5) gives 7.992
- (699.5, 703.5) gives 6.453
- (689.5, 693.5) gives 6.843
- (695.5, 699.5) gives 6.238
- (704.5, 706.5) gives 7.462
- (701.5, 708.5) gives 6.513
